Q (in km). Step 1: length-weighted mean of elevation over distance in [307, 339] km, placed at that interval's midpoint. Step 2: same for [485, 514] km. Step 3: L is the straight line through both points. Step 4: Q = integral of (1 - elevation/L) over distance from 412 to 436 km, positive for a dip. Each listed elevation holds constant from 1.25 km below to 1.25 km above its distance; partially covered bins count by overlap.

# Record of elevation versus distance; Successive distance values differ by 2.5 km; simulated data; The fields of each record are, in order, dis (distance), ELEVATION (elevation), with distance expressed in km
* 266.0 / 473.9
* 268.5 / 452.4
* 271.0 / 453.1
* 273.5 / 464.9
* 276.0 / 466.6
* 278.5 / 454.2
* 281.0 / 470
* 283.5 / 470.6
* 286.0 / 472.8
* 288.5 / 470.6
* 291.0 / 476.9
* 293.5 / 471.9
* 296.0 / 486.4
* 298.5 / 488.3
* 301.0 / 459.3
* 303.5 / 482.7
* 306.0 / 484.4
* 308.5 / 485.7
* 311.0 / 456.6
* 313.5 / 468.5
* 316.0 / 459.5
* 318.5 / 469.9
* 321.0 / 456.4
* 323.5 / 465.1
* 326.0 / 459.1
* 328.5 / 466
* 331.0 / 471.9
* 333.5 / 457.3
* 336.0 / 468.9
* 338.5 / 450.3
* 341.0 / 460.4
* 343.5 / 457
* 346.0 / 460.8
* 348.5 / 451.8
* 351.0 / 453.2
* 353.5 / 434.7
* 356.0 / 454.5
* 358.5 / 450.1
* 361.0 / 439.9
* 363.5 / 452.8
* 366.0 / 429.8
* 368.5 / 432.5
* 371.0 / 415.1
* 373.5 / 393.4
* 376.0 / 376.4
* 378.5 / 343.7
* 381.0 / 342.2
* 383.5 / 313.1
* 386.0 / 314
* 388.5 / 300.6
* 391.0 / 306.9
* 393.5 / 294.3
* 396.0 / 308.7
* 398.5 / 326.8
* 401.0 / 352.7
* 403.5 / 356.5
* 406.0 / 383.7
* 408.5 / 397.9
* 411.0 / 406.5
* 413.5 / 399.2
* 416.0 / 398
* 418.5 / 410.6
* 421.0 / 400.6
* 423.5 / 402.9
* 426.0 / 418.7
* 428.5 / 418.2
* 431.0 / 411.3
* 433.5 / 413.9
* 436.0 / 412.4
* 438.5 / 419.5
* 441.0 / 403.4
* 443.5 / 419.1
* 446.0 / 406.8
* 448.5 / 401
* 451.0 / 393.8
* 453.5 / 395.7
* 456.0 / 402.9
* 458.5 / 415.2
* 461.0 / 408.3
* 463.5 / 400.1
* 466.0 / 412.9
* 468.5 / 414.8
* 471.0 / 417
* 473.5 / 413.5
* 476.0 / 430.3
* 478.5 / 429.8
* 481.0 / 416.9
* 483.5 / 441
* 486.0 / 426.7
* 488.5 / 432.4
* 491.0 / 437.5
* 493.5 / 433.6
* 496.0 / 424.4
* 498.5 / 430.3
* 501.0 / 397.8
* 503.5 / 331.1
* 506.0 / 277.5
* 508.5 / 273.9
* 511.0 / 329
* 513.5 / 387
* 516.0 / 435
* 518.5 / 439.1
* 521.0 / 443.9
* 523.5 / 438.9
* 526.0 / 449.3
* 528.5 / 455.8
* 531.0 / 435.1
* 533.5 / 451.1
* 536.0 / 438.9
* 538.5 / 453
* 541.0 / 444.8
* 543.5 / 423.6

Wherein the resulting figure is 0.5 km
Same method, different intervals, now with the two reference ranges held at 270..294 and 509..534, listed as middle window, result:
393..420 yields 4.5 km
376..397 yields 6.0 km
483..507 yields 1.3 km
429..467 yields 2.4 km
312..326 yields -0.1 km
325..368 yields 0.1 km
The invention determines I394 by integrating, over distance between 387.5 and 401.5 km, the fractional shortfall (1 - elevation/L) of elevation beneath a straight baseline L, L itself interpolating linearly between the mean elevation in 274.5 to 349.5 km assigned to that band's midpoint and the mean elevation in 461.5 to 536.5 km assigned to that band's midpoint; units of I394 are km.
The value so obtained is 4.1 km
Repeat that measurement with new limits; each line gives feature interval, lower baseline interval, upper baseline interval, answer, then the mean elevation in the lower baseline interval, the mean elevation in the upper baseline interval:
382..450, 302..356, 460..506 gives 8.81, 463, 413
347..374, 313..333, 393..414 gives -1.51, 464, 359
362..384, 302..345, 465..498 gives 2.98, 466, 426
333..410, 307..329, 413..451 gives 7.75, 465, 409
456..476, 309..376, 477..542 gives 0.51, 450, 414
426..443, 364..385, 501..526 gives -1.49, 383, 378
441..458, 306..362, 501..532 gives 0.51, 460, 391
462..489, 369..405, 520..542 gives -1.03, 341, 446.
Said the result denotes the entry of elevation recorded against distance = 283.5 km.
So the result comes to 470.6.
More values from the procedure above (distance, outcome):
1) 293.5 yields 471.9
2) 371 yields 415.1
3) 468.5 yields 414.8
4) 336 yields 468.9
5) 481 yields 416.9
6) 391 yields 306.9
